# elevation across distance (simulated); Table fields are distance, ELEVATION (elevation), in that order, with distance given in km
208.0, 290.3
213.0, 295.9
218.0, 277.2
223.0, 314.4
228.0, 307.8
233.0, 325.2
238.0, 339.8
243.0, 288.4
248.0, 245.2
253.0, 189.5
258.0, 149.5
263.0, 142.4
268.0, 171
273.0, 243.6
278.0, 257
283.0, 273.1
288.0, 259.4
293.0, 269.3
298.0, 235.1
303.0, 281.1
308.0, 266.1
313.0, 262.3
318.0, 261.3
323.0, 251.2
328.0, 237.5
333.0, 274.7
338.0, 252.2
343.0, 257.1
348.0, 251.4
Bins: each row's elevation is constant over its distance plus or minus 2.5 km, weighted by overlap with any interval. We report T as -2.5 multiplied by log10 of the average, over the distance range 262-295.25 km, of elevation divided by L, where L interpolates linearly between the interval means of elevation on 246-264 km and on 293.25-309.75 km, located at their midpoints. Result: -0.05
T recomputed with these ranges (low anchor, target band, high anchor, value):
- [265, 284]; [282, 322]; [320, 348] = -0.09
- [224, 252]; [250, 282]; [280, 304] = 0.37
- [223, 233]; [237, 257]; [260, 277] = 0.03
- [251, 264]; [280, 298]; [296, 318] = -0.17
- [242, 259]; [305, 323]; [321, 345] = -0.07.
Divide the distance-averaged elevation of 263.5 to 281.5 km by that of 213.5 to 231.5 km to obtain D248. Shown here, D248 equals 0.7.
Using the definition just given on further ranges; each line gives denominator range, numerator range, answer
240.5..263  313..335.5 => 1.22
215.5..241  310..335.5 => 0.82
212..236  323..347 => 0.83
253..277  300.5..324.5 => 1.45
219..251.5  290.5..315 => 0.88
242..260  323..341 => 1.19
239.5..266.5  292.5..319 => 1.27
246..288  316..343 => 1.21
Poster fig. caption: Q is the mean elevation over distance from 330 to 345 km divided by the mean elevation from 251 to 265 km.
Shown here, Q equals 1.63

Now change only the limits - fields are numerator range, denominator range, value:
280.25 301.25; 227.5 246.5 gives 0.83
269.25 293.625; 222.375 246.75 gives 0.82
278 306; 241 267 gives 1.32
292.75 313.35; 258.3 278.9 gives 1.35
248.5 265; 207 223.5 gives 0.59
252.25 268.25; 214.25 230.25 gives 0.53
